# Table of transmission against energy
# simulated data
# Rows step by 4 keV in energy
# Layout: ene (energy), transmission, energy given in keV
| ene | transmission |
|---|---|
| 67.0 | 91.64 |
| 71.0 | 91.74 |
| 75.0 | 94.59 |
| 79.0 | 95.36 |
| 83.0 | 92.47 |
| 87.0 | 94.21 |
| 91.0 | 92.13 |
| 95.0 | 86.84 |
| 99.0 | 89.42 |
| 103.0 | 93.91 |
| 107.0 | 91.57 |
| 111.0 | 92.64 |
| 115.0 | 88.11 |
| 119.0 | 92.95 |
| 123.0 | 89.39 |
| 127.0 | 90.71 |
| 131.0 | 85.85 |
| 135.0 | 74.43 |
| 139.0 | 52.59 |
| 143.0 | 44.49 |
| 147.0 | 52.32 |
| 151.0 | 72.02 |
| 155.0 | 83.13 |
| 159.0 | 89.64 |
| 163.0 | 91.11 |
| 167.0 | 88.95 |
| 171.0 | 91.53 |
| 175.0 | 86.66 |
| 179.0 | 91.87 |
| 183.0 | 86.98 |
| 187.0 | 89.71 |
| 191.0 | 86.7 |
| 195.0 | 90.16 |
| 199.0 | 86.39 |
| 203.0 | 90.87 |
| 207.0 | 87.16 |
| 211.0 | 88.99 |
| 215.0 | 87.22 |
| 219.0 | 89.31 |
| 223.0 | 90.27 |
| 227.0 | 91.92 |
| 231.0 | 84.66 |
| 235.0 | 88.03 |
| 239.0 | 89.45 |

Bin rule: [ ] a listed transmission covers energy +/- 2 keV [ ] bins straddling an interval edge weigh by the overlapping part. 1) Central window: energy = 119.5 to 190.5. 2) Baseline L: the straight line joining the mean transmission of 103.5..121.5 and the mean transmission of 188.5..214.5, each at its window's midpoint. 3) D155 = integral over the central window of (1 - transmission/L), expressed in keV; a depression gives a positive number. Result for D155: 7.5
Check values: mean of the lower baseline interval 91.5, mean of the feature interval 80.5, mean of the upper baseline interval 88.3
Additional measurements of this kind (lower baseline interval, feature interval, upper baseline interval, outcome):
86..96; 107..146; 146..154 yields -1.2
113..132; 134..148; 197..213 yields 5.4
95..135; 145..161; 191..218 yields 2.6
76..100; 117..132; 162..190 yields 0.1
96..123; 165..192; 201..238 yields 0.2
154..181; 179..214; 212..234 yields 0.2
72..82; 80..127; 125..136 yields -1.0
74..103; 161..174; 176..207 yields -0.1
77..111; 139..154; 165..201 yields 5.4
